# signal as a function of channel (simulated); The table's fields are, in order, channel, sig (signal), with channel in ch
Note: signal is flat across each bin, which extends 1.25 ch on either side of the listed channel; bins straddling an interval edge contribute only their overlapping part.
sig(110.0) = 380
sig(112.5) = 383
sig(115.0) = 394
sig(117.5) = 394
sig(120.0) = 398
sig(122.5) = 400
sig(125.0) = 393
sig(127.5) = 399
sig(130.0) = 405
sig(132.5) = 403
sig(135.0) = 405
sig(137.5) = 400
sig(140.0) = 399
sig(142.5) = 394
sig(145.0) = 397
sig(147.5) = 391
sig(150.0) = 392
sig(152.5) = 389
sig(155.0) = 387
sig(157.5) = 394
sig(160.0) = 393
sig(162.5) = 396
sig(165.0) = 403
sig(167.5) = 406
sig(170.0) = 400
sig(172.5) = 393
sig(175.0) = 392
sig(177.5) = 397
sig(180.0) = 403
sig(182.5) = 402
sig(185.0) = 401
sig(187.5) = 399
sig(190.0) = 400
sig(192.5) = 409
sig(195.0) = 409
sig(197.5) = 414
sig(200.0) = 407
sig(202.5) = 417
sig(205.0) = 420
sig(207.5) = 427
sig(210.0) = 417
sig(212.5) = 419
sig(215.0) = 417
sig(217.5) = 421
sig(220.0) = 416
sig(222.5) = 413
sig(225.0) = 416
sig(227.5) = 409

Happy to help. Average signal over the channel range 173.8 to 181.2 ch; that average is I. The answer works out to 397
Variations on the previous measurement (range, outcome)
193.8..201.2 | 410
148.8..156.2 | 389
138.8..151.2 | 395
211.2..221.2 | 418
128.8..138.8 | 403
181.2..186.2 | 402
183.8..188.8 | 400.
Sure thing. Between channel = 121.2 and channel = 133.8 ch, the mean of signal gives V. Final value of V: 400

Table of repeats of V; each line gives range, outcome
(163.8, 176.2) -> 399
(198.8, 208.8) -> 418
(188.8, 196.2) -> 406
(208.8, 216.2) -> 418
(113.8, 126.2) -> 396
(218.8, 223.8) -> 414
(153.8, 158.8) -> 391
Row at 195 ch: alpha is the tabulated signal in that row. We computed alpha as 409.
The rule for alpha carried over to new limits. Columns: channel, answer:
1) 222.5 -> 413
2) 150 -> 392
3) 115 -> 394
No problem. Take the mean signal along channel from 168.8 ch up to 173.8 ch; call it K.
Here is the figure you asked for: 396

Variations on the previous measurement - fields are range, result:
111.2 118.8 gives 390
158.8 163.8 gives 395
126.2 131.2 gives 402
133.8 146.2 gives 399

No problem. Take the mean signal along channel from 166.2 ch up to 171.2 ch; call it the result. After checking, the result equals 403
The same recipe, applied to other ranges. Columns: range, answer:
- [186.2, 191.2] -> 400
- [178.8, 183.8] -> 402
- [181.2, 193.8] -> 402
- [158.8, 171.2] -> 400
